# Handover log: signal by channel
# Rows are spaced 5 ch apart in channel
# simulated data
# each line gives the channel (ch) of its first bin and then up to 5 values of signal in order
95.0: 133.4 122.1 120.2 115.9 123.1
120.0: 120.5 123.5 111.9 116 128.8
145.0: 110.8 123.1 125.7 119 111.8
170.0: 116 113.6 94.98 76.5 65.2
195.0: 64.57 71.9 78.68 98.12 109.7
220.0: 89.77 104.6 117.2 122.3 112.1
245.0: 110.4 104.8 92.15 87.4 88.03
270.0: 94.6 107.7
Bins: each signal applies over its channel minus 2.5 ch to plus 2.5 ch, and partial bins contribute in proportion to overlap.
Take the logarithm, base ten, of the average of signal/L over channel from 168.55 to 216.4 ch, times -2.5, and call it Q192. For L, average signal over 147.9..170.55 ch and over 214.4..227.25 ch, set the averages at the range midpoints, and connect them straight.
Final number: 0.23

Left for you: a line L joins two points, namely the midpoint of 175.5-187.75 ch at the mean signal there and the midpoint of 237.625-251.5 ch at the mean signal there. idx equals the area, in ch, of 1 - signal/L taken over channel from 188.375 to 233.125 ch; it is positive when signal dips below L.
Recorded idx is 4.4 ch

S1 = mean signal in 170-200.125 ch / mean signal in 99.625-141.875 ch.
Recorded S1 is 0.71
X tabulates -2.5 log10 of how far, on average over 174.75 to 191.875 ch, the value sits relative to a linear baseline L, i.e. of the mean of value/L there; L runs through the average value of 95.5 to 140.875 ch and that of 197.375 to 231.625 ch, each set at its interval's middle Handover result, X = 0.21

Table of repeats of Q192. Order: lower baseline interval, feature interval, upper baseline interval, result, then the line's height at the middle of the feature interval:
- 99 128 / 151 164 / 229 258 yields -0.041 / 117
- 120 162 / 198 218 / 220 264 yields 0.215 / 110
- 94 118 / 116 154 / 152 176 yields 0.002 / 120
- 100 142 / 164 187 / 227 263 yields 0.116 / 114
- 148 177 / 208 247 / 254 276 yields -0.062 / 102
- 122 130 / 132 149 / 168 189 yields -0.049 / 114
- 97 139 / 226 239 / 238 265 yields -0.142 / 103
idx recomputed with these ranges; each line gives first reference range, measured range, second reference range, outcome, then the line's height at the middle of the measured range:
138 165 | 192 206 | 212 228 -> 4.8 ch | 107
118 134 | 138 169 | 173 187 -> -3.8 ch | 106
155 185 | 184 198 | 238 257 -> 5.2 ch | 108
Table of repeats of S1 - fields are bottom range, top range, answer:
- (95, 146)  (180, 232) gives 0.73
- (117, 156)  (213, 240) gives 0.91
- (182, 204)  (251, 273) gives 1.30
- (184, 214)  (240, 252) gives 1.40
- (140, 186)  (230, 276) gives 0.92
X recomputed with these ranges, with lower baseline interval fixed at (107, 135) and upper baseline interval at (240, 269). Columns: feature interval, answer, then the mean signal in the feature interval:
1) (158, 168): -0.03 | 115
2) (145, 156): -0.07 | 121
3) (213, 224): 0.04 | 99.9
